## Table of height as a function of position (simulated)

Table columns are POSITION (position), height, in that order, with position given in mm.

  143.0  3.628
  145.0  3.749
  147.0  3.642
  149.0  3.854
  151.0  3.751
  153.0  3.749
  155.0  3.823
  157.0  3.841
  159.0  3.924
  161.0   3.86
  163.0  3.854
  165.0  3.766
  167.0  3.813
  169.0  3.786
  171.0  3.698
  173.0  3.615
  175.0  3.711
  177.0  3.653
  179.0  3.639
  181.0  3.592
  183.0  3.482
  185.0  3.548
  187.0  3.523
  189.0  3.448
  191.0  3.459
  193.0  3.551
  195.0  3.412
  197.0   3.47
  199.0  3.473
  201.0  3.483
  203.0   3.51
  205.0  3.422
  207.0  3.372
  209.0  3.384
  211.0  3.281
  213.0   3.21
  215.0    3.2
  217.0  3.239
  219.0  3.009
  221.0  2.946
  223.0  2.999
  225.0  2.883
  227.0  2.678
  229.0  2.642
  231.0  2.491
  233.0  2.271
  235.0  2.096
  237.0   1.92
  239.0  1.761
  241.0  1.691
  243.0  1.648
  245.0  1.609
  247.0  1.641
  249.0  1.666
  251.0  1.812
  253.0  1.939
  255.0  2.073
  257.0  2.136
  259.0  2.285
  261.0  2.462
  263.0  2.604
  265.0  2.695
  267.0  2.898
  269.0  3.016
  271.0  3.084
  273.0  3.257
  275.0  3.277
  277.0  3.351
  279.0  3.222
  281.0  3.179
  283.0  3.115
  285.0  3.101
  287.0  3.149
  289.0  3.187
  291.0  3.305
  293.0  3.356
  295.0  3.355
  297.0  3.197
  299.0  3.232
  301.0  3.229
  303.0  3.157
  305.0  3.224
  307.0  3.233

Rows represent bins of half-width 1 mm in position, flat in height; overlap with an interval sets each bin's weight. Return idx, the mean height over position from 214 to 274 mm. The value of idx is 2.42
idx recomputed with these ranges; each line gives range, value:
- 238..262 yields 1.89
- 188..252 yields 2.77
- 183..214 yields 3.44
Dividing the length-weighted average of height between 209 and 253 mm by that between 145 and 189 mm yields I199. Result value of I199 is 0.7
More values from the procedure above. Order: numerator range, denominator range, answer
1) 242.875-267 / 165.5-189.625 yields 0.58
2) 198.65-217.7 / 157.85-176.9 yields 0.89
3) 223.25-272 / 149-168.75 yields 0.59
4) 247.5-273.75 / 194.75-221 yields 0.73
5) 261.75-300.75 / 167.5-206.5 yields 0.88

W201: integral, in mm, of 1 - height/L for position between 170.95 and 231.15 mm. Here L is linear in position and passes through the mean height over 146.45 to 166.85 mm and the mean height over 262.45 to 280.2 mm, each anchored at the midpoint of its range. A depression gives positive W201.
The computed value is 3.3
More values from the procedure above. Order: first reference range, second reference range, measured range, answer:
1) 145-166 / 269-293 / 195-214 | 0.9 mm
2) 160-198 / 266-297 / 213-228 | 1.9 mm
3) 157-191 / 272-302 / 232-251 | 8.9 mm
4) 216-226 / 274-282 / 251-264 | 3.9 mm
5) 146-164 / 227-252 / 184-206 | -4.1 mm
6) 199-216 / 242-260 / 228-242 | 1.8 mm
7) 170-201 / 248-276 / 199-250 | 6.7 mm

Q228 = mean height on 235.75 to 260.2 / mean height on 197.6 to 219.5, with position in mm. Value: 0.6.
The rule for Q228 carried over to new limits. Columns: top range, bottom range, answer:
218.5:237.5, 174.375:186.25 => 0.72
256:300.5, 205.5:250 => 1.19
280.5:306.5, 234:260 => 1.72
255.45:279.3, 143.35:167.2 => 0.74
